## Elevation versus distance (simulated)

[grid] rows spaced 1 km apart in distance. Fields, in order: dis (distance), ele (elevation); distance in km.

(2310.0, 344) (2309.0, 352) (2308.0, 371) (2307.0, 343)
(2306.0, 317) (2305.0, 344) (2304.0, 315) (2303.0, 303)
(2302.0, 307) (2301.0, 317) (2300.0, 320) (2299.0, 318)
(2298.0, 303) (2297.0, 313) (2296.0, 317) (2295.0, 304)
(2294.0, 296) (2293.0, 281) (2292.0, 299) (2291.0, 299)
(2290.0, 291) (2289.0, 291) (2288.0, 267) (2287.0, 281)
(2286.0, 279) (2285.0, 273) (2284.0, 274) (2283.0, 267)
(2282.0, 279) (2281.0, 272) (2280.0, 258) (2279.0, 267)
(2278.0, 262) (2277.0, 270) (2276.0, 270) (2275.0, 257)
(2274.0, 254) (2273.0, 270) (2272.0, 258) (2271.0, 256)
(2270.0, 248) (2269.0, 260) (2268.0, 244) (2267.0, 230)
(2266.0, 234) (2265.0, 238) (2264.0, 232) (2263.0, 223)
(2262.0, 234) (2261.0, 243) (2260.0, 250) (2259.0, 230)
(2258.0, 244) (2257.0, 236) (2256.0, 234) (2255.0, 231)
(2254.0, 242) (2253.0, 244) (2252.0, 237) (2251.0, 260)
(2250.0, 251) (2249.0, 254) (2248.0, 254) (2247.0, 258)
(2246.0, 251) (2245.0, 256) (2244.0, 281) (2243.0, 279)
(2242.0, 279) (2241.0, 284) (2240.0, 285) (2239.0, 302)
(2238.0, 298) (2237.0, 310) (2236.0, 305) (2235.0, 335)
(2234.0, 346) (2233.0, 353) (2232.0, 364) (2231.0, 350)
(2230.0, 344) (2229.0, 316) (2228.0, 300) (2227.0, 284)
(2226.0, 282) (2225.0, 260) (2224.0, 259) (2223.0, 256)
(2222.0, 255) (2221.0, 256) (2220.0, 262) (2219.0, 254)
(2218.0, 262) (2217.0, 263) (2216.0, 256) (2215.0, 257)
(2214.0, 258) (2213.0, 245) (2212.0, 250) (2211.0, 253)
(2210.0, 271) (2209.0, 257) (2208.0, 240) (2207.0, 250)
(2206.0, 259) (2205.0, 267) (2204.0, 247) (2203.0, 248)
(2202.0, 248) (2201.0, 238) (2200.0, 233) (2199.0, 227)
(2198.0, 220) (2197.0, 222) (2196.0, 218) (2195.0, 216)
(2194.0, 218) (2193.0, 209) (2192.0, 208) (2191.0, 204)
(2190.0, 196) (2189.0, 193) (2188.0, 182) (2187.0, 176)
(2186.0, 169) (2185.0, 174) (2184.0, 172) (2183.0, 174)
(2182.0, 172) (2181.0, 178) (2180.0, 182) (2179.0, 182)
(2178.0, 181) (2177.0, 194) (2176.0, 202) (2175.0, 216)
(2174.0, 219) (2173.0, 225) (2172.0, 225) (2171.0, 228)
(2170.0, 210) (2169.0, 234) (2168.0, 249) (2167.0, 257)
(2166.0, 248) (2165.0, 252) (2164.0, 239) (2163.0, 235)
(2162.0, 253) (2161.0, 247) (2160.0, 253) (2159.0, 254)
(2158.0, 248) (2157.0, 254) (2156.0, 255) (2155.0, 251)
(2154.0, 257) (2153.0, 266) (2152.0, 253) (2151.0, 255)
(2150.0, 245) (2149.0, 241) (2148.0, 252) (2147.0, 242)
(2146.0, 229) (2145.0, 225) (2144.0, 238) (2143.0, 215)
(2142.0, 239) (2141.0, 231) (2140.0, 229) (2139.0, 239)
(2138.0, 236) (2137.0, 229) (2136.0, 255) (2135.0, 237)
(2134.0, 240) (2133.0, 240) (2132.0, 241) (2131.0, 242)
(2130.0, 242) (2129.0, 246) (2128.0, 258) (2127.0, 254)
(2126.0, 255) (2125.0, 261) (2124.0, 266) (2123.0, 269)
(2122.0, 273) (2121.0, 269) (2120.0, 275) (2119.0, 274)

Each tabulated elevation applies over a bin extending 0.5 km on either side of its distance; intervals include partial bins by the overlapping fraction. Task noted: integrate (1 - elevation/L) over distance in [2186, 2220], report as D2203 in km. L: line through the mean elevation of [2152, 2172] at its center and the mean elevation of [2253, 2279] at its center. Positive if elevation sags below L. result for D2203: 1.7 km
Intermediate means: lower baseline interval 246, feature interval 234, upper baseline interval 246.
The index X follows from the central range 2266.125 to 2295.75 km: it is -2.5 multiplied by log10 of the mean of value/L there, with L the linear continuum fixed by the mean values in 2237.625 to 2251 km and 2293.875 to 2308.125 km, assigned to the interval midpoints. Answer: 0.12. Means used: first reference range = 271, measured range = 271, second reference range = 318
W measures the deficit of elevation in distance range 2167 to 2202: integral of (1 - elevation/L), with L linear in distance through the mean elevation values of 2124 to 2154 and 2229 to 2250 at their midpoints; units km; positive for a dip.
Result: 8.2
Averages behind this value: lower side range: 243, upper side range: 299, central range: 206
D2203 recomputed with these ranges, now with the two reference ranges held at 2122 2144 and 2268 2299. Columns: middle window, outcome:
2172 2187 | 3.8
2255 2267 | 1.6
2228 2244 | -2.9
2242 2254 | 0.6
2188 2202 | 2.3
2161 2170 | 0.3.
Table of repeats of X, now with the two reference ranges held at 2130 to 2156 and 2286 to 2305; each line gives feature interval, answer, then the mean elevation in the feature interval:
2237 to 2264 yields 0.11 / 256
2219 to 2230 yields -0.01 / 275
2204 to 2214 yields 0.05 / 254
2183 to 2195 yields 0.33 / 191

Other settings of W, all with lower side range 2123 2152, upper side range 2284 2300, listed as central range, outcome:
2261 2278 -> 2.3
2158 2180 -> 2.2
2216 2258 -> -0.4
